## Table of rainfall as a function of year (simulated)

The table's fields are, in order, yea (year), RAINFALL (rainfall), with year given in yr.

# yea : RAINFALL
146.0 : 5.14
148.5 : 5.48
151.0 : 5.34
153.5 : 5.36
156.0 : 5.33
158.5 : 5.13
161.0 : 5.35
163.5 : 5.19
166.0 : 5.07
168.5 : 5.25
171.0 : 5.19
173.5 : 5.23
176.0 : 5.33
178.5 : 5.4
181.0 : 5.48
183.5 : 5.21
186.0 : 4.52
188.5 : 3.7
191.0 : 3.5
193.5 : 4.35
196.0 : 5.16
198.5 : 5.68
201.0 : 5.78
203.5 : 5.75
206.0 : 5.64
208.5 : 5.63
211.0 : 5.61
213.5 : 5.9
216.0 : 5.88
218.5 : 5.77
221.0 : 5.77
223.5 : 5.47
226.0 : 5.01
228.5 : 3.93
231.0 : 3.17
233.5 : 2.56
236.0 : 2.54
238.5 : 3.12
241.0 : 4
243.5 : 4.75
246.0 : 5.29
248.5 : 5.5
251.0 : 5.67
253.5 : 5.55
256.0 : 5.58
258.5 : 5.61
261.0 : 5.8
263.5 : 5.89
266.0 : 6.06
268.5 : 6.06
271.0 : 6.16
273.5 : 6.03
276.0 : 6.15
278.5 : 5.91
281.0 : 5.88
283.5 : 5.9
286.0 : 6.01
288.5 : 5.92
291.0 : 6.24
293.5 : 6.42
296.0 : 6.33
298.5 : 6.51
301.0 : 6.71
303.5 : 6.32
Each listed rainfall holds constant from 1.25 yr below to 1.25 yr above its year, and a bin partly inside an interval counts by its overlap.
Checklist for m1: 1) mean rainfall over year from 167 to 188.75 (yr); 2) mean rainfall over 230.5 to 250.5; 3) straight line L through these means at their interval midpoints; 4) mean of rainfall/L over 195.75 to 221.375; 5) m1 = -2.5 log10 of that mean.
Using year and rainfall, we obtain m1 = -0.250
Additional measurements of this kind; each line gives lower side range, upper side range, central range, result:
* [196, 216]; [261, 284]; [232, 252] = 0.38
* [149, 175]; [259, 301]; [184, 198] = 0.24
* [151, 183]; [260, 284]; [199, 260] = 0.14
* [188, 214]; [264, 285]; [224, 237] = 0.47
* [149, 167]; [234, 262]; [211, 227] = -0.14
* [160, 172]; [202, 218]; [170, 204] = 0.09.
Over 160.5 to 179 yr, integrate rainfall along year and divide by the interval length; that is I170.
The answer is 5.24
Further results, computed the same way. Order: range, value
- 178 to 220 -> 5.23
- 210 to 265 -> 4.93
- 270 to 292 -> 6.02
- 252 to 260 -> 5.59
